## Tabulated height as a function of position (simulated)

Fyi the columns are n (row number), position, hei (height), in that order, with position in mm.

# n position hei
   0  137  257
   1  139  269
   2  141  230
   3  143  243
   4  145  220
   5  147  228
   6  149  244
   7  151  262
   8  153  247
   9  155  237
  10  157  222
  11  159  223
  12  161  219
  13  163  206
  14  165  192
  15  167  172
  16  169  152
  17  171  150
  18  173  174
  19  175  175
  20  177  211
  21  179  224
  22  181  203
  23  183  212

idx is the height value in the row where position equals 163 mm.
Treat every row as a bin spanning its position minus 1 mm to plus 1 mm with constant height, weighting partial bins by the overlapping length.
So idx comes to 206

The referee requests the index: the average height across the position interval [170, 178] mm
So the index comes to 178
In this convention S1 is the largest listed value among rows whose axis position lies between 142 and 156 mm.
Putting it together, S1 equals 262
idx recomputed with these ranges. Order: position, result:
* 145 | 220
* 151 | 262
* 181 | 203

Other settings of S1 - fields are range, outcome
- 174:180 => 224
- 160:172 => 219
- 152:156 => 247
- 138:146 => 269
